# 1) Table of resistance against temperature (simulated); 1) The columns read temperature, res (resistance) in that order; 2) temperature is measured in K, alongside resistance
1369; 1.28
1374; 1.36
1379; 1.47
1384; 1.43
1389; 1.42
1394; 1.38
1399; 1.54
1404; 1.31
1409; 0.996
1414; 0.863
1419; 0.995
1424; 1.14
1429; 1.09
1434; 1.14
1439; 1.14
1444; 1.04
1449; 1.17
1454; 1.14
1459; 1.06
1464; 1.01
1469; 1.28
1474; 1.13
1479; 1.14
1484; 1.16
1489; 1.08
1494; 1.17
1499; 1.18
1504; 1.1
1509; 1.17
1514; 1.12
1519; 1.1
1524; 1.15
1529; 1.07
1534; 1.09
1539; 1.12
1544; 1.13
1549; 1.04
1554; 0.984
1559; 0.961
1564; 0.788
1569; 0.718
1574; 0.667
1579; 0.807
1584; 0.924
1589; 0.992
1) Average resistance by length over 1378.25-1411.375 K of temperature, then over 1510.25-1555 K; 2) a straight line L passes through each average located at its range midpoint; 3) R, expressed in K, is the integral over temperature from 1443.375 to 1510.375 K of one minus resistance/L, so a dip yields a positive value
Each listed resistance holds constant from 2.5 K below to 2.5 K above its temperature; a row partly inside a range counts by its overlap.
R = 3.8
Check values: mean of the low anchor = 1.36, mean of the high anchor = 1.1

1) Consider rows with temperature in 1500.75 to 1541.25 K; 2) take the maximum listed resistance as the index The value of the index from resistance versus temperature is 1.17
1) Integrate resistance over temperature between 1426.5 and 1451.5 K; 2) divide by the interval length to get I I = 1.12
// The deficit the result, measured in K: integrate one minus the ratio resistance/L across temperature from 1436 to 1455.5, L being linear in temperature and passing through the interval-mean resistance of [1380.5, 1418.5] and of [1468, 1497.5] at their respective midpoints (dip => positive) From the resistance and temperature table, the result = 1.3 K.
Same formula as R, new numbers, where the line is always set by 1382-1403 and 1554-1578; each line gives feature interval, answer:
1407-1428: 5.3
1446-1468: 1.7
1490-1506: -1.4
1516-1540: -4.1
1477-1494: -0.6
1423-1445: 2.9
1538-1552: -3.3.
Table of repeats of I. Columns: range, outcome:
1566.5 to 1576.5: 0.693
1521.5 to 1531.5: 1.11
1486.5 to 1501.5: 1.14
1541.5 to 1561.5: 1.03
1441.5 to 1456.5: 1.12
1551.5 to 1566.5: 0.911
